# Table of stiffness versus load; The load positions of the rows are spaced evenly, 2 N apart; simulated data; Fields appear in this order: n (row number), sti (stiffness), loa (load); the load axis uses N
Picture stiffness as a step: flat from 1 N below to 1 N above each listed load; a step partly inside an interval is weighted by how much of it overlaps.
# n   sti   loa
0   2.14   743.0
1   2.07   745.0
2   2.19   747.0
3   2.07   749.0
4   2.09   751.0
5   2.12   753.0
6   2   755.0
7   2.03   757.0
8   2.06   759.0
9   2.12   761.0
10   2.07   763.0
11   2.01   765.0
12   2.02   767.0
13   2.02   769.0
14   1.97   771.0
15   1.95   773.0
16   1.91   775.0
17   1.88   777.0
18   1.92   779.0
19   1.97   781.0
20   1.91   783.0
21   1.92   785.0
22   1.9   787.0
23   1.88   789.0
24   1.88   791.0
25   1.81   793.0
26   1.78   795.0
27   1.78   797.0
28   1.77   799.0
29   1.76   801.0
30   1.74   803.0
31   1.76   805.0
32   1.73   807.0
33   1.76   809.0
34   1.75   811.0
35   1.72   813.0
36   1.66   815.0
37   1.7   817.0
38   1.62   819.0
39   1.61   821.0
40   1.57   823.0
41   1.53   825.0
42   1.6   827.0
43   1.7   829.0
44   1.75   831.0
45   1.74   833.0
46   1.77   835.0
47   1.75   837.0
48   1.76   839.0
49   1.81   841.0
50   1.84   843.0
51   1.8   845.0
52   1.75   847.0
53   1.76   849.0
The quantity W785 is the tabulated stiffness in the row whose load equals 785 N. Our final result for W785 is 1.92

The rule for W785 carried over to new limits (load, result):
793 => 1.81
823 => 1.57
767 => 2.02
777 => 1.88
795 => 1.78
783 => 1.91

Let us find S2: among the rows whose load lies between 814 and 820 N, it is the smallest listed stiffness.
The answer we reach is 1.62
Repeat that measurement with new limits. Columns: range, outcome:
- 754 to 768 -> 2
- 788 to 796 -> 1.78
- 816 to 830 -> 1.53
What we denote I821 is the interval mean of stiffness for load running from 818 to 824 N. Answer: 1.6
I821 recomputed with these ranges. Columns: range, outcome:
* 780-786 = 1.93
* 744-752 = 2.1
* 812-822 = 1.66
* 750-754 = 2.1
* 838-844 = 1.8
